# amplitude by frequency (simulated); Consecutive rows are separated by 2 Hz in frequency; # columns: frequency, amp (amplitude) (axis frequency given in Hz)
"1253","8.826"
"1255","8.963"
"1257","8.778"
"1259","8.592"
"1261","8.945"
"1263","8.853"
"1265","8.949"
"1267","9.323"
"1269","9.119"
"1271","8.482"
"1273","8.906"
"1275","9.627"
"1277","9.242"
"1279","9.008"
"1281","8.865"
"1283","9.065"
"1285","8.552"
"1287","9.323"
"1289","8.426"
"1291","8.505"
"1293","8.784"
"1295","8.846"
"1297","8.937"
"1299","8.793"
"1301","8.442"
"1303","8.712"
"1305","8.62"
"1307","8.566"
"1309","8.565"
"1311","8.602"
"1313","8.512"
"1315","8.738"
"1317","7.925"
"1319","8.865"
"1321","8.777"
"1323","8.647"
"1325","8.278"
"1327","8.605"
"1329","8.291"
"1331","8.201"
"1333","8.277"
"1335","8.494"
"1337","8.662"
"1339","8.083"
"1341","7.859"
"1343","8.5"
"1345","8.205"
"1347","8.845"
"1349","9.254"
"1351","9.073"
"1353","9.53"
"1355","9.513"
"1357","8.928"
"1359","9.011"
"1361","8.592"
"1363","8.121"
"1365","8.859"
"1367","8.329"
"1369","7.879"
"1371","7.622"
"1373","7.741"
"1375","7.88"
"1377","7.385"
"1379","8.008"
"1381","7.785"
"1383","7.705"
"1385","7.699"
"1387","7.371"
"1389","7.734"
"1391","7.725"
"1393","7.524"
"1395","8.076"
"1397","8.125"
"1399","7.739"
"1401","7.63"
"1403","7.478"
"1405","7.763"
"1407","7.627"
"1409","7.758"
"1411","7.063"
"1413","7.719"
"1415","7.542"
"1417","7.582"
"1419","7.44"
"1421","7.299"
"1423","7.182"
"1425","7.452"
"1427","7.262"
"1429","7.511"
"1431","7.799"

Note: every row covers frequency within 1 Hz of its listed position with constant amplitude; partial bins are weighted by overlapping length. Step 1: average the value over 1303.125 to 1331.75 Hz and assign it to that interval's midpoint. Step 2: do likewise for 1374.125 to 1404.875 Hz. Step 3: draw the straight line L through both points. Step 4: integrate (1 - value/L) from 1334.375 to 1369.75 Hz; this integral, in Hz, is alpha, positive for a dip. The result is -2.3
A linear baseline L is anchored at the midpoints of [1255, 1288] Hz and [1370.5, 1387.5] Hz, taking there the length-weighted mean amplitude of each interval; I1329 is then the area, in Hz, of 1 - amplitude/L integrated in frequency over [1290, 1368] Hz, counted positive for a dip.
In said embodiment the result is -3.2 Hz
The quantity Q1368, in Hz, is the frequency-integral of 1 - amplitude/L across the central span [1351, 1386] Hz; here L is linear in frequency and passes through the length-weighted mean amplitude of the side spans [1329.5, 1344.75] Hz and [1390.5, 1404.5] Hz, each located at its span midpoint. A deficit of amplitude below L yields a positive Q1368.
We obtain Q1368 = -1.2 Hz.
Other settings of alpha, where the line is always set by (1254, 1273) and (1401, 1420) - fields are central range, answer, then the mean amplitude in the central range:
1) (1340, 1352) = -0.71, 8.62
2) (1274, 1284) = -0.47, 9.16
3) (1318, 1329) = -0.34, 8.6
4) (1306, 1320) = -0.16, 8.54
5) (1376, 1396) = 0.20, 7.7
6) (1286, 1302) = -0.27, 8.76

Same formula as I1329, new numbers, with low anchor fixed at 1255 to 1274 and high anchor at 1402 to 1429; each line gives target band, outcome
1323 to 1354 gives -1.3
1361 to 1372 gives -0.4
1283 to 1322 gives -0.6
